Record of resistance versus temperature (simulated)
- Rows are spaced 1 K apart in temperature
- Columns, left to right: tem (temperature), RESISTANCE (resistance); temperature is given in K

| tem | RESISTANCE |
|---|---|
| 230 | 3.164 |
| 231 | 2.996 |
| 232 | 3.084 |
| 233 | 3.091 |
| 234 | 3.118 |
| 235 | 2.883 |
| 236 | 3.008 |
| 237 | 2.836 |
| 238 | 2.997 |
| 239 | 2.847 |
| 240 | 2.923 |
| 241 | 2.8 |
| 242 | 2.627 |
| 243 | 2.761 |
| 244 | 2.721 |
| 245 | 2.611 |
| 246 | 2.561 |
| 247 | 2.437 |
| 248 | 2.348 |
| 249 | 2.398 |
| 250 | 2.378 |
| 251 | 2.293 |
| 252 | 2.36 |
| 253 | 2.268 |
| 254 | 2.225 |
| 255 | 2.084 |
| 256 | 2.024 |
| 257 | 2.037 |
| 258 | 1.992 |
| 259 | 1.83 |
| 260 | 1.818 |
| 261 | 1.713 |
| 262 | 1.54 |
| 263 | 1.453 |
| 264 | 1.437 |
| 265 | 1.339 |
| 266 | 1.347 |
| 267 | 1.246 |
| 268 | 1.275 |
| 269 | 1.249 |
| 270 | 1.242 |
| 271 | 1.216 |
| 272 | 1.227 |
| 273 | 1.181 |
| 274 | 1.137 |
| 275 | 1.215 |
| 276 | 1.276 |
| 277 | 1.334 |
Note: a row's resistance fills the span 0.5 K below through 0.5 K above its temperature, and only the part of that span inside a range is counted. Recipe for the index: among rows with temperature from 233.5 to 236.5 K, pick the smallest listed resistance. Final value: 2.883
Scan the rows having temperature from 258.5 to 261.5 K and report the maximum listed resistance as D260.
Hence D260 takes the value 1.83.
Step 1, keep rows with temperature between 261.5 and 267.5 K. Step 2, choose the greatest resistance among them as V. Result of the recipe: 1.54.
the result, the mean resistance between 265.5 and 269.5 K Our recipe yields 1.28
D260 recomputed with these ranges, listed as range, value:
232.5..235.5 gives 3.118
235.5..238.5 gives 3.008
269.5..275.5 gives 1.242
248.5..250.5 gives 2.398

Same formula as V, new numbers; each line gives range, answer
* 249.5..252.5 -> 2.378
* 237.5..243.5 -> 2.997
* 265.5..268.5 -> 1.347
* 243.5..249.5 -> 2.721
